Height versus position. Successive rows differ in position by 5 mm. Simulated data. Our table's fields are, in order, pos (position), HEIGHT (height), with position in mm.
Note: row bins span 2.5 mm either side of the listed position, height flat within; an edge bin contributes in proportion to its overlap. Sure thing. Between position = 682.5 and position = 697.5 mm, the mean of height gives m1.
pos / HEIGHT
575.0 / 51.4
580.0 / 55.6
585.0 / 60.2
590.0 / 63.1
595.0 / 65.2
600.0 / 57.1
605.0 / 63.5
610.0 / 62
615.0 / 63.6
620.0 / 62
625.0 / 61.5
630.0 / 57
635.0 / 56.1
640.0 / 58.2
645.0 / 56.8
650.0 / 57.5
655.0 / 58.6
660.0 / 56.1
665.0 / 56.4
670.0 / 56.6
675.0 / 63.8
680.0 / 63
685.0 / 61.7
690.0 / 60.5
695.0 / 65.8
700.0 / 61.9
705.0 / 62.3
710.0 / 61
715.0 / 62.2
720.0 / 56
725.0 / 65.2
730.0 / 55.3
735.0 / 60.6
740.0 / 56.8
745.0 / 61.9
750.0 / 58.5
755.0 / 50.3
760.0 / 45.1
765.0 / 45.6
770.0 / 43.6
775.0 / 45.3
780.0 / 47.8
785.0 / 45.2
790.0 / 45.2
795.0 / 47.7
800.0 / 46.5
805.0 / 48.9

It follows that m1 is 62.7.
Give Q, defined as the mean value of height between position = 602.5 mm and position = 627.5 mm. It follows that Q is 62.5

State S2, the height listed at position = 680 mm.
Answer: 63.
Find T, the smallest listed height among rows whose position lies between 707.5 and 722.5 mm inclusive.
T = 56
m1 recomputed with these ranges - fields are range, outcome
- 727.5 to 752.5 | 58.6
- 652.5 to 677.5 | 58.3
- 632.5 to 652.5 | 57.1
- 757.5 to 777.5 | 44.9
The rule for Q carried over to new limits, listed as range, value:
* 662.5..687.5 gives 60.3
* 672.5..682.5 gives 63.4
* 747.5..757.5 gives 54.4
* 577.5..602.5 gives 60.2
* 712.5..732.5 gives 59.7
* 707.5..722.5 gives 59.7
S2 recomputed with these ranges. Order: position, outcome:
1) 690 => 60.5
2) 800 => 46.5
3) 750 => 58.5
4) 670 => 56.6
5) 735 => 60.6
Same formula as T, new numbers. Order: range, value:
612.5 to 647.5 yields 56.1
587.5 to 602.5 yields 57.1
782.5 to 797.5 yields 45.2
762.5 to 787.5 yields 43.6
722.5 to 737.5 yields 55.3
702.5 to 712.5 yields 61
